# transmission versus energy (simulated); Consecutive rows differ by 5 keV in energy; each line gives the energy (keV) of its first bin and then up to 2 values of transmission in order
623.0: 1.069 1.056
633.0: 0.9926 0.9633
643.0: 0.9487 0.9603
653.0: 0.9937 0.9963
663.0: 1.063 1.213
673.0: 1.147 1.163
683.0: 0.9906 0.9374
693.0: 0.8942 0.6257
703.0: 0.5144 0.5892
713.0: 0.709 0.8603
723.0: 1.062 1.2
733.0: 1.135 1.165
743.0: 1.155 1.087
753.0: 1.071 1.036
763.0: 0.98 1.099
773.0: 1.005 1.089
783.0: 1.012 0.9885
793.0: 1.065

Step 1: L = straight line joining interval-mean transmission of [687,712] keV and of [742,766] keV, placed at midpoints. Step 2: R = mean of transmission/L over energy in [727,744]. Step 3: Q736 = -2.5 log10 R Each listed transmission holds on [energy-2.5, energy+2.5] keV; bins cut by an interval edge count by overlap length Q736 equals -0.23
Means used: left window 0.698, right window 1.06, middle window 1.16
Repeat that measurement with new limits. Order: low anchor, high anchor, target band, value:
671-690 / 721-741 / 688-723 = 0.43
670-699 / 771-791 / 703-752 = 0.03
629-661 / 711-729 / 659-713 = 0.07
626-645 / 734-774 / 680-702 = 0.22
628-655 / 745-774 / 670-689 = -0.07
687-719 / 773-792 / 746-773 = -0.12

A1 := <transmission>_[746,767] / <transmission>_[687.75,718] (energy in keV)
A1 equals 1.5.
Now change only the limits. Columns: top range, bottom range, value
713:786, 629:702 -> 1.07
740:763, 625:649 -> 1.09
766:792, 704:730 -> 1.21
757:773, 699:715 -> 1.71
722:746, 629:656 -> 1.17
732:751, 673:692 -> 1.10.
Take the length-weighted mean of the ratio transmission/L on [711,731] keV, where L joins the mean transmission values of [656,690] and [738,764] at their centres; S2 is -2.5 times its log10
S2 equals 0.12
